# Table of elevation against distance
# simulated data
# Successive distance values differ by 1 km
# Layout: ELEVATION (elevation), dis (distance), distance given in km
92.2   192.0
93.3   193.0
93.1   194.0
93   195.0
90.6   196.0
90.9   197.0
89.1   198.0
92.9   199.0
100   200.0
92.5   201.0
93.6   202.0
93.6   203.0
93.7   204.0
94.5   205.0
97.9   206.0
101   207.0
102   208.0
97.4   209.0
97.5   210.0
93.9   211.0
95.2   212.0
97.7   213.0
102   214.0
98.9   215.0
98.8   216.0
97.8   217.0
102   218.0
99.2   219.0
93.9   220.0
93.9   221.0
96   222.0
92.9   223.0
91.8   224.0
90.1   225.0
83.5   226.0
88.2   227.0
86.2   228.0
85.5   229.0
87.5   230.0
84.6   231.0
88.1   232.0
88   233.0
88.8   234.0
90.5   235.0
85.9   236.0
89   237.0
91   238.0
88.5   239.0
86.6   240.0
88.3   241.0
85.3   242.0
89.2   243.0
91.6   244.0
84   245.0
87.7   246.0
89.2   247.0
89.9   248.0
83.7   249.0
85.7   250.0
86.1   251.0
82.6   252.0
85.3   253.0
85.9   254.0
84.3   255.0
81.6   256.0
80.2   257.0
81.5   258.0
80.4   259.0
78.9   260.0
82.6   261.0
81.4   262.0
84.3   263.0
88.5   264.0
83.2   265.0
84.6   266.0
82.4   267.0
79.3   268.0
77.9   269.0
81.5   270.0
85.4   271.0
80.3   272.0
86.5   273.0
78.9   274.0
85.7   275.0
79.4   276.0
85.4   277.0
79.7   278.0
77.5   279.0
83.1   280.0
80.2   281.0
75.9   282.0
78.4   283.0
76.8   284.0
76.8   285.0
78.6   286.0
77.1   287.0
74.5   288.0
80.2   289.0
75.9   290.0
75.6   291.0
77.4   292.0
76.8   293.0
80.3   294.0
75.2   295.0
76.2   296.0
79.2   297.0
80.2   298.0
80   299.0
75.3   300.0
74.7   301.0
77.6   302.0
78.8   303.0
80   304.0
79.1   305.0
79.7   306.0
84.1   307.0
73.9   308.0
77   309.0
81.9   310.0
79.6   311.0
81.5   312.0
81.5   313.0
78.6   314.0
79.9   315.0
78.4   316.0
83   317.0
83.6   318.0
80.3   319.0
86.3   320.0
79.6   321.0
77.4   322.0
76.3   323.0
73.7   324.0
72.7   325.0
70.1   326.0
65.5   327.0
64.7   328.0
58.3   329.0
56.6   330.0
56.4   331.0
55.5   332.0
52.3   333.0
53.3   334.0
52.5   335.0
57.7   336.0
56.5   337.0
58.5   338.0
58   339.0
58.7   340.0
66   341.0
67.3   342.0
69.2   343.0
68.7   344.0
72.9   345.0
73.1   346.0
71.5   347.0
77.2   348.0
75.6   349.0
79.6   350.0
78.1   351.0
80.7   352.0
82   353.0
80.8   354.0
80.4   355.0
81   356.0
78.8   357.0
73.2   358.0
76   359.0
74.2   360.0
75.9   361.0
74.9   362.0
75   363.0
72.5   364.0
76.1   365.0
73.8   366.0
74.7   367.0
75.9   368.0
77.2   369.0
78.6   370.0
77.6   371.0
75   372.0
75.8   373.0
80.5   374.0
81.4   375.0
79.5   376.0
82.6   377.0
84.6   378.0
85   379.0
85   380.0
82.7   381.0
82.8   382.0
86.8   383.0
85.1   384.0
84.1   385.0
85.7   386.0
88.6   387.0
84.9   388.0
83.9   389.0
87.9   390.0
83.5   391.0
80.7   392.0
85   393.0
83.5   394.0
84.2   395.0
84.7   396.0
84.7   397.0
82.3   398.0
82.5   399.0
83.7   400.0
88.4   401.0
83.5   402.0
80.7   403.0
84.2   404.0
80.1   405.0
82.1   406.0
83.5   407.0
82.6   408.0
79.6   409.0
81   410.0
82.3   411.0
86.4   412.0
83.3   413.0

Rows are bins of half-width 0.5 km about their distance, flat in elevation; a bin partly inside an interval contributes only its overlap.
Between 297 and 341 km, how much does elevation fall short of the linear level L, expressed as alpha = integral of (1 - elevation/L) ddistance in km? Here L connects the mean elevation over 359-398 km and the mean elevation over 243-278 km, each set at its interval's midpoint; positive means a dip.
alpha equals 5.60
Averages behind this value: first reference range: 83.7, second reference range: 80.9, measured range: 71.9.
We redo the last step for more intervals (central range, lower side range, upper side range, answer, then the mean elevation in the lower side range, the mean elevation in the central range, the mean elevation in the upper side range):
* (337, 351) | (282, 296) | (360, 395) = 1.86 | 77.1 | 68.8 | 80.7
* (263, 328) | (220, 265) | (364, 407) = 4.54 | 86.7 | 79.1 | 82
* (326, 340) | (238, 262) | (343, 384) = 3.86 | 85.2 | 57.9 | 77.9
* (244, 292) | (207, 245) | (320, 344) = -0.57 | 92.1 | 81.9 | 63.9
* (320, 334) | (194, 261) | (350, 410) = 2.99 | 90.5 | 66.3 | 81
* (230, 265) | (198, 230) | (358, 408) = 2.37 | 94.8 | 85.8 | 81.2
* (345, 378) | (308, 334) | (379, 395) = 1.19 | 72.9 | 77.2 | 84.7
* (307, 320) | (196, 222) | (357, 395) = 0.89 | 96.3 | 80.3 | 80.3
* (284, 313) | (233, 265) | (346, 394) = 1.80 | 85.8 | 78.1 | 79.8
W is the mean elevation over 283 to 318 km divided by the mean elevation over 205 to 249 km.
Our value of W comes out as 0.9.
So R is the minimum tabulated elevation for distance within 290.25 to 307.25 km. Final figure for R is 74.7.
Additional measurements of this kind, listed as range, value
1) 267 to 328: 64.7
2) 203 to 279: 77.5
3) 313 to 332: 55.5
